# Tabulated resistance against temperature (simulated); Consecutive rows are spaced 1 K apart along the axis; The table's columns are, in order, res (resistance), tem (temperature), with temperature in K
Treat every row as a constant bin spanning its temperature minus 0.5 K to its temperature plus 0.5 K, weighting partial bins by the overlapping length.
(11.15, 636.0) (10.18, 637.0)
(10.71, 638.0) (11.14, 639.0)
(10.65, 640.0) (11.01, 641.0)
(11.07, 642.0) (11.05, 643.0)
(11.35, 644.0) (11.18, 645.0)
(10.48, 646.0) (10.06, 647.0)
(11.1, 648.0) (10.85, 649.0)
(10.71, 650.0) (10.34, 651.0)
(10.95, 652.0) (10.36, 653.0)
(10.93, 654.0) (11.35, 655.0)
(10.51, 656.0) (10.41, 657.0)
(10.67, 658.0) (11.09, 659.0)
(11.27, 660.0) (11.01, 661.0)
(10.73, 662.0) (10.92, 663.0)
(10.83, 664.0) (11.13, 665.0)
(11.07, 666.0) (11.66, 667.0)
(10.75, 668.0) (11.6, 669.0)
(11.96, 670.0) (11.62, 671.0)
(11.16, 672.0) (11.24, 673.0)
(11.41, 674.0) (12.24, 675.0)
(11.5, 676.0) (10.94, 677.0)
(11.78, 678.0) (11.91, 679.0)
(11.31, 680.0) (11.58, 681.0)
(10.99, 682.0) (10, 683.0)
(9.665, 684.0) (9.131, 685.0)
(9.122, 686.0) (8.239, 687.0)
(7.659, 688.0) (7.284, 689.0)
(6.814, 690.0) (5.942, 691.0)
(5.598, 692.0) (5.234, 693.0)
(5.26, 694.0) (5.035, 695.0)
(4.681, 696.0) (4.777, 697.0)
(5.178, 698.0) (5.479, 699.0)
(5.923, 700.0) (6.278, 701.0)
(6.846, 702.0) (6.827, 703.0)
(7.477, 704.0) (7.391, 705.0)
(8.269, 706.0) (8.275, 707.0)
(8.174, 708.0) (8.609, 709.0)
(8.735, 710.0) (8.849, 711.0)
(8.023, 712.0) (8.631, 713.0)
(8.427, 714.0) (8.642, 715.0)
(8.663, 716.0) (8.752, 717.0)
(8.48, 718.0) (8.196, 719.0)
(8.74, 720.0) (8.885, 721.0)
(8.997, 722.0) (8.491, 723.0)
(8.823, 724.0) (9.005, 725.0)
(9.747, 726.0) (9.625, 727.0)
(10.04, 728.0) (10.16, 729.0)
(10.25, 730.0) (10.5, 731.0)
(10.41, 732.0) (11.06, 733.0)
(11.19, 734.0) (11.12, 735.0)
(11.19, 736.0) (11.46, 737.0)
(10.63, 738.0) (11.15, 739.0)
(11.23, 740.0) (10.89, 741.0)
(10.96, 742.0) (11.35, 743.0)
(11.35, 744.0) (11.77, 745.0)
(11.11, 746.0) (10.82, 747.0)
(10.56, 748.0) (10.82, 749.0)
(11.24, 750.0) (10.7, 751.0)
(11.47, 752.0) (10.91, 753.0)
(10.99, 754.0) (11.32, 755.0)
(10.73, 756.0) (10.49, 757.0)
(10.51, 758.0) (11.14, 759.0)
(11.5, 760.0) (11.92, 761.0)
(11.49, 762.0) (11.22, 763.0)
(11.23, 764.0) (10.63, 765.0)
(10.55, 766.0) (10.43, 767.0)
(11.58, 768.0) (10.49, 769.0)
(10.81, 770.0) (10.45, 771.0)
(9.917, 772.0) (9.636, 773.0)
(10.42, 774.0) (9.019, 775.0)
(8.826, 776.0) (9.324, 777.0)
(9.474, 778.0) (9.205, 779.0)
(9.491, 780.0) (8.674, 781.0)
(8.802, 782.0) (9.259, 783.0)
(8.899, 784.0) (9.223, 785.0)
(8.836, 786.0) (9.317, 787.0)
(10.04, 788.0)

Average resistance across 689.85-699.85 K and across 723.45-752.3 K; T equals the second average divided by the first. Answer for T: 2.0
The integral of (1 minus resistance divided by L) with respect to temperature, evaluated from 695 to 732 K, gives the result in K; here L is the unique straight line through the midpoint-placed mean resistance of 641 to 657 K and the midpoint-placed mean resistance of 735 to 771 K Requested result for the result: 9.57 K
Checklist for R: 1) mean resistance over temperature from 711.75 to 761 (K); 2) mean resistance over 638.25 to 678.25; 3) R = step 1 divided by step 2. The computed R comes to 0.93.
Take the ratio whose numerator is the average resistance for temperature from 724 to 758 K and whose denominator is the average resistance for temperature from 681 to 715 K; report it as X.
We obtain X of 1.45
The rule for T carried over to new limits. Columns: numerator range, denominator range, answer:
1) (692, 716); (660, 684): 0.62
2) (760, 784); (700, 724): 1.24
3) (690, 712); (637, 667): 0.61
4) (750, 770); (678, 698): 1.39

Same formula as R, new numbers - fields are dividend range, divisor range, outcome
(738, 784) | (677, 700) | 1.34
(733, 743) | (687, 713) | 1.63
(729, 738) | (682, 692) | 1.32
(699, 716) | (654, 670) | 0.71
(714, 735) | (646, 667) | 0.87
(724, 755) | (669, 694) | 1.11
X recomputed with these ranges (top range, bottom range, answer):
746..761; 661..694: 1.09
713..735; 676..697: 1.12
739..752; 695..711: 1.61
